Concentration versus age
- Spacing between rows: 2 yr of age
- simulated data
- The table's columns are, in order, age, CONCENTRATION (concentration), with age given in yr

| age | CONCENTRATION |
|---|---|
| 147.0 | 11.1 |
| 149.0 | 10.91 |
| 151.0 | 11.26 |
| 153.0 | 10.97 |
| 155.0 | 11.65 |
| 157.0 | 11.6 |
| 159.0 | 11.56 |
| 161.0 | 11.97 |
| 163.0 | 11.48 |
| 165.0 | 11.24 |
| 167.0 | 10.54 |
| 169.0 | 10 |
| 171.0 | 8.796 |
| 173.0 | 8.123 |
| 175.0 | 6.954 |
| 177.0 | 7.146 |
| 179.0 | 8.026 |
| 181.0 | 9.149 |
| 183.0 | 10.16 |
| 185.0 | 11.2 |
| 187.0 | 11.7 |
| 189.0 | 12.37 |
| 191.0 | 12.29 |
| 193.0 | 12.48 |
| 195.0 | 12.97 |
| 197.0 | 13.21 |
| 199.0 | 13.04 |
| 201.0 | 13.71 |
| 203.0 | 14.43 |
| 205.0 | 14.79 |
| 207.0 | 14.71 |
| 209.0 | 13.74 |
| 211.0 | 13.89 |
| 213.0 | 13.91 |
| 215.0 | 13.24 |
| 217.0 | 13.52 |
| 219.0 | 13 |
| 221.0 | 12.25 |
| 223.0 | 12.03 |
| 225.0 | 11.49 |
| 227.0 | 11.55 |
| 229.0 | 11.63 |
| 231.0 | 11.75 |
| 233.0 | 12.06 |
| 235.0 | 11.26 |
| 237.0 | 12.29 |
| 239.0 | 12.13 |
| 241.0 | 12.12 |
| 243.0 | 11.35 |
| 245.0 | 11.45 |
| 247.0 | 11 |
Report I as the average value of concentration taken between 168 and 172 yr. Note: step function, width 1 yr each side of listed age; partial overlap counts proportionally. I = 9.4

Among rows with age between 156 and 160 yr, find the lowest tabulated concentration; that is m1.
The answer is 11.56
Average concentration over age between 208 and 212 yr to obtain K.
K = 13.8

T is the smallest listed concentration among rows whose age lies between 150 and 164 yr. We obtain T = 10.97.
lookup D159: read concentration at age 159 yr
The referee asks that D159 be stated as 11.56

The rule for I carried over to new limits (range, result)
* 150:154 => 11.1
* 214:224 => 12.8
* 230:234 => 11.9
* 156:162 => 11.7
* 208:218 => 13.7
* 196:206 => 13.8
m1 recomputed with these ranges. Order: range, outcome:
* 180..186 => 9.149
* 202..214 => 13.74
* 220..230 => 11.49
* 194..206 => 12.97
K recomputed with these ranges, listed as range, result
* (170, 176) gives 7.96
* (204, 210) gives 14.4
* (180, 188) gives 10.6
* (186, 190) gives 12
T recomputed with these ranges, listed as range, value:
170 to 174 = 8.123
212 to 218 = 13.24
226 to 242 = 11.26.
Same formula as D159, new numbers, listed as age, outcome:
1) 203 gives 14.43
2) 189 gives 12.37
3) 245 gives 11.45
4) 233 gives 12.06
